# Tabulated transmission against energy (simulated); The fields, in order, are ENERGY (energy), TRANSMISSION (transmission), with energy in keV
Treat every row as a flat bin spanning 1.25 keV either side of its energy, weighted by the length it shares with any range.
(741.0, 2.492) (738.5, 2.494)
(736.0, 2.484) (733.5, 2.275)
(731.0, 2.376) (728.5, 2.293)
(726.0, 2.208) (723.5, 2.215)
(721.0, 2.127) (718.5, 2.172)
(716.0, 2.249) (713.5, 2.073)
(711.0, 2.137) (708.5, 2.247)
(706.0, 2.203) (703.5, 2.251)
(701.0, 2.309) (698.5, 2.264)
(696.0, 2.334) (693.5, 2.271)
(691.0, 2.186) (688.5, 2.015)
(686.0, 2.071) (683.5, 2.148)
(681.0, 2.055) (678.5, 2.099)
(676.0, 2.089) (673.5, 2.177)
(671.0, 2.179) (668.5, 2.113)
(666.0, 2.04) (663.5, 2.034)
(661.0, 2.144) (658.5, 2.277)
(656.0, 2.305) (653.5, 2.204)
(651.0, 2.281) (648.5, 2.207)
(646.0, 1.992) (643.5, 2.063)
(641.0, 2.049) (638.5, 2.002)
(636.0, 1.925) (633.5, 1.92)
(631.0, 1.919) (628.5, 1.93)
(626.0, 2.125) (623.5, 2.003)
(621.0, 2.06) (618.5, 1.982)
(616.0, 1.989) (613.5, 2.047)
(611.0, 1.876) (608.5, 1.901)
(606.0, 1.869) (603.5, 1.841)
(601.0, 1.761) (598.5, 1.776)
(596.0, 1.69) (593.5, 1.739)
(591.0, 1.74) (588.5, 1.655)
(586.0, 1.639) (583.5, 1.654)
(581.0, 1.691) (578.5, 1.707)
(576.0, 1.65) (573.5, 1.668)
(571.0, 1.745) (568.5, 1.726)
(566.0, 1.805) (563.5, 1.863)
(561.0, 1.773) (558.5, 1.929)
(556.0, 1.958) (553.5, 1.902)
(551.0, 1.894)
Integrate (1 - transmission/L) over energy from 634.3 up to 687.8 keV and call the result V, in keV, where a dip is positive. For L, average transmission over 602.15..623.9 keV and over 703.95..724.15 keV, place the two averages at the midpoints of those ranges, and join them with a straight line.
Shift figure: -1.45 keV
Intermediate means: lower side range 1.95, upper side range 2.18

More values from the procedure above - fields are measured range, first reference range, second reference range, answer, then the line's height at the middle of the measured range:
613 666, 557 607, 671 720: -2.83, 1.96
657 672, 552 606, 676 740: -0.49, 2.07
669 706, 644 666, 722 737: 0.88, 2.23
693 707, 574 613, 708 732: -0.91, 2.13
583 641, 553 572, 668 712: 2.71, 1.97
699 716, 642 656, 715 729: -0.10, 2.2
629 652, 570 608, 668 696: -0.93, 1.95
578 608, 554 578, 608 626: 2.59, 1.9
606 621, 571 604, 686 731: -1.20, 1.81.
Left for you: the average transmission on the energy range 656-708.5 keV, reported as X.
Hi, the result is 2.17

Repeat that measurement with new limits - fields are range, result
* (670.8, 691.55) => 2.11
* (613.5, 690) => 2.08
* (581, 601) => 1.7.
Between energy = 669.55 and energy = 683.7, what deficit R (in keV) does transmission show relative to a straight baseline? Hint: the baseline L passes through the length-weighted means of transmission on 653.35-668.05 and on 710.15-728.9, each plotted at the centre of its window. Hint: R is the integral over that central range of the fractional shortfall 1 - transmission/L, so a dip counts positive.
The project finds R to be 0.29 keV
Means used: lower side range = 2.16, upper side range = 2.18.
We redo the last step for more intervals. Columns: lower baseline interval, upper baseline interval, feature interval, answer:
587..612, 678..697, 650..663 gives -1.4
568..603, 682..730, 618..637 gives -1.1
